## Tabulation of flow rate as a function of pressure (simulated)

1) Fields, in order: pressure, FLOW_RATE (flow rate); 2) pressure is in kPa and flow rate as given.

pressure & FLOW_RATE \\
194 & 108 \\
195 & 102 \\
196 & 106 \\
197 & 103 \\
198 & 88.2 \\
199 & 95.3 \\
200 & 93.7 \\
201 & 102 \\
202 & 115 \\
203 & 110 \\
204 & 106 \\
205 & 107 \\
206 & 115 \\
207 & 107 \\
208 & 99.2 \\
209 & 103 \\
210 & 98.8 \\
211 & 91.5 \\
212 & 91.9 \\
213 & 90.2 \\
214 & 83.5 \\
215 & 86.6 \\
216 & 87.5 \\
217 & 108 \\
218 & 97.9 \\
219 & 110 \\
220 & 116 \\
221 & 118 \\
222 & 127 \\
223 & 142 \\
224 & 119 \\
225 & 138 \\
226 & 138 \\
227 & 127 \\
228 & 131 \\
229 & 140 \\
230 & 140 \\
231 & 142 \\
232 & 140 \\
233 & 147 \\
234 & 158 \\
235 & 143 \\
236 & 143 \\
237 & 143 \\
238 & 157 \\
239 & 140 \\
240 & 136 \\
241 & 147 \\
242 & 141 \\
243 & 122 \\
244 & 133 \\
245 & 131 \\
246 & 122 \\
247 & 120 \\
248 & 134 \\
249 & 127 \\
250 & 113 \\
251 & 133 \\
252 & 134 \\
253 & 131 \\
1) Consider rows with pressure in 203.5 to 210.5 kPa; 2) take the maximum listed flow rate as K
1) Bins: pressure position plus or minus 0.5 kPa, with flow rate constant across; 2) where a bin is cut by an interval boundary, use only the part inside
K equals 115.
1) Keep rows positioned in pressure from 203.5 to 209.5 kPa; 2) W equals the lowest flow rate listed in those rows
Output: 99.2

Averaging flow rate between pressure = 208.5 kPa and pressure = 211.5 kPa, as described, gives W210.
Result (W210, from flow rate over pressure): 97.8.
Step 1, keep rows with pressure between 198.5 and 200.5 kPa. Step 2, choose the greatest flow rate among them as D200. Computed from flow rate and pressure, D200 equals 95.3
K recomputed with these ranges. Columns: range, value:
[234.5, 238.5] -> 157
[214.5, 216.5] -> 87.5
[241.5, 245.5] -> 141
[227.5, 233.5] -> 147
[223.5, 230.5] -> 140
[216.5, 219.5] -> 110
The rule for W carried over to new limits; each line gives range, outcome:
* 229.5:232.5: 140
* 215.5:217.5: 87.5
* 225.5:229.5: 127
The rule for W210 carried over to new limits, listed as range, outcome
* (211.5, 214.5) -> 88.5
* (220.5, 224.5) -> 126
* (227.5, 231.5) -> 138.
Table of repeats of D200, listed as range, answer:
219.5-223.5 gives 142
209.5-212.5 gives 98.8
